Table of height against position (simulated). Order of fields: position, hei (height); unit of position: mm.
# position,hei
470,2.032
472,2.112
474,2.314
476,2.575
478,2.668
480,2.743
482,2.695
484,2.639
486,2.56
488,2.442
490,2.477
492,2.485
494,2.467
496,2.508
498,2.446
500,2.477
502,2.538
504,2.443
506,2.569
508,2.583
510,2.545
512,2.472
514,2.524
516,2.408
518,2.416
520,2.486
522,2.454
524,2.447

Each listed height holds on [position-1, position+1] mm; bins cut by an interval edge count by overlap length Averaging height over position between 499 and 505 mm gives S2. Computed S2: 2.49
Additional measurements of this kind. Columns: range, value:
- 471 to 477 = 2.33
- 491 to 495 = 2.48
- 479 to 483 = 2.72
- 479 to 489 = 2.62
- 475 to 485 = 2.66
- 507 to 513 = 2.53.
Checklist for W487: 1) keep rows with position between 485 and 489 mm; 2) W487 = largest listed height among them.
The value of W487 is 2.56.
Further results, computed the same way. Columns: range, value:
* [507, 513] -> 2.583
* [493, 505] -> 2.538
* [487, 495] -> 2.485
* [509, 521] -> 2.545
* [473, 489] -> 2.743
